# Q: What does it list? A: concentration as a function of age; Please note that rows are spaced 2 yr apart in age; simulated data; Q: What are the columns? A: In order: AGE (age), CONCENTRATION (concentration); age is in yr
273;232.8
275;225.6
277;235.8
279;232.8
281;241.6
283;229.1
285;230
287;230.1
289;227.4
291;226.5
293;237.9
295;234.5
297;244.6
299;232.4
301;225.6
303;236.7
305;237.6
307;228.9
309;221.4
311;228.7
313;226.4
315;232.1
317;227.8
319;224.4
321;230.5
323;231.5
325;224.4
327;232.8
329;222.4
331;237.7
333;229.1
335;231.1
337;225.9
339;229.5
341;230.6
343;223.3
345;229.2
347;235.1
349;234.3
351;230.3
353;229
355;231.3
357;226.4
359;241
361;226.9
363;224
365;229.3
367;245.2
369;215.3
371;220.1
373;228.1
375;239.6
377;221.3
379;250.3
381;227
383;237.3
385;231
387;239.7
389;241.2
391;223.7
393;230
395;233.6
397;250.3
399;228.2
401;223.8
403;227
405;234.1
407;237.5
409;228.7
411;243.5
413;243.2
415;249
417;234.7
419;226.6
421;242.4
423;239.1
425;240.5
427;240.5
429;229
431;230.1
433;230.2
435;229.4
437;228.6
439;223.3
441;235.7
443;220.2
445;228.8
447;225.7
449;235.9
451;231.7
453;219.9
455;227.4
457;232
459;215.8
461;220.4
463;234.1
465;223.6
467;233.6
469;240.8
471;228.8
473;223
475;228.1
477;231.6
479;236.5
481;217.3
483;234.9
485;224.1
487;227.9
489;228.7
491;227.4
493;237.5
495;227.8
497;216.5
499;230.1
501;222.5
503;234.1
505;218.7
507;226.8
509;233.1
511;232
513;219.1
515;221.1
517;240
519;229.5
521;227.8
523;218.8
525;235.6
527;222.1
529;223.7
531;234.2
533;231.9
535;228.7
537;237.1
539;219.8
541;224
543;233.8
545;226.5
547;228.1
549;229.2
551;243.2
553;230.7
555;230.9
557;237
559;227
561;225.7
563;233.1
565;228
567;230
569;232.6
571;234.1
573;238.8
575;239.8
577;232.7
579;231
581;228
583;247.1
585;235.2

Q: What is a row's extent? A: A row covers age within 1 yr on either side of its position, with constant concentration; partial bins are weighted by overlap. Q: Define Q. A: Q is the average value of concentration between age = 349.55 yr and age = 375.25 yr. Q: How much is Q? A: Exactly 230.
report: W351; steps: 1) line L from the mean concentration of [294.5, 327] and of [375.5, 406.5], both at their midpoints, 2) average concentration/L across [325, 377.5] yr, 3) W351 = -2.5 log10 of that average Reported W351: 0.01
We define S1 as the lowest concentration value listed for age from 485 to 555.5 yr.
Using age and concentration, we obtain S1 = 216.5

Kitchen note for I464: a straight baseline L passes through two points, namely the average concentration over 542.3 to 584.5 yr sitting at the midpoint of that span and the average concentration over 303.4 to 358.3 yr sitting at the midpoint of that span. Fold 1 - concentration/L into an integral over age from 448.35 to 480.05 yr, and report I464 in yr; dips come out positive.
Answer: 0.3 yr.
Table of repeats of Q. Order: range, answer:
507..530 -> 227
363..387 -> 231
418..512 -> 229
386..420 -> 235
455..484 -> 229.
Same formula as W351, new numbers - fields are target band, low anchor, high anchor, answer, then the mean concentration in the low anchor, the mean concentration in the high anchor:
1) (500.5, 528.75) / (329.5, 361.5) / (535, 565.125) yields 0.01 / 231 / 230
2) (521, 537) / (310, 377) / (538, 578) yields 0.01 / 229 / 231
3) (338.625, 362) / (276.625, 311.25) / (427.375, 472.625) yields 0.00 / 232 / 229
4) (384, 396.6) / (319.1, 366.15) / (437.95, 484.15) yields -0.02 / 230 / 228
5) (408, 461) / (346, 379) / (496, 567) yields -0.01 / 230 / 229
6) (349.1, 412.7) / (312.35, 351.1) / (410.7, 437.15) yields 0.00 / 229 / 236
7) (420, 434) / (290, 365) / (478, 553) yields -0.03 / 230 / 228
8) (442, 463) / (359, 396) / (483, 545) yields 0.02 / 232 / 228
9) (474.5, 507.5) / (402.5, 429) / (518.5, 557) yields 0.02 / 237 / 229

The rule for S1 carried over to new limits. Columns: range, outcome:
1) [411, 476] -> 215.8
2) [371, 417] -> 220.1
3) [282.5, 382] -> 215.3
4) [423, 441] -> 223.3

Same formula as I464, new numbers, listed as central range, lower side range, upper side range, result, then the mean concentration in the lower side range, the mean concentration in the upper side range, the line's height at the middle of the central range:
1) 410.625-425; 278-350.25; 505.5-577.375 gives -0.6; 231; 230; 230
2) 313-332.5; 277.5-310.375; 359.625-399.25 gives 0.3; 232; 232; 232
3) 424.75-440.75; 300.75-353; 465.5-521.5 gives -0.2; 230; 229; 229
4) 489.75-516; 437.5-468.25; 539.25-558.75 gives 0.3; 227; 231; 229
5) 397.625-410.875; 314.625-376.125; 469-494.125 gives -0.1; 230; 229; 229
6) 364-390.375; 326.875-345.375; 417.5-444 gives -0.3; 229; 232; 230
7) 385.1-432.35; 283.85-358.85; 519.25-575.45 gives -1.0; 230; 230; 230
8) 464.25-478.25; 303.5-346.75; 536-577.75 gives 0.0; 229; 232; 231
